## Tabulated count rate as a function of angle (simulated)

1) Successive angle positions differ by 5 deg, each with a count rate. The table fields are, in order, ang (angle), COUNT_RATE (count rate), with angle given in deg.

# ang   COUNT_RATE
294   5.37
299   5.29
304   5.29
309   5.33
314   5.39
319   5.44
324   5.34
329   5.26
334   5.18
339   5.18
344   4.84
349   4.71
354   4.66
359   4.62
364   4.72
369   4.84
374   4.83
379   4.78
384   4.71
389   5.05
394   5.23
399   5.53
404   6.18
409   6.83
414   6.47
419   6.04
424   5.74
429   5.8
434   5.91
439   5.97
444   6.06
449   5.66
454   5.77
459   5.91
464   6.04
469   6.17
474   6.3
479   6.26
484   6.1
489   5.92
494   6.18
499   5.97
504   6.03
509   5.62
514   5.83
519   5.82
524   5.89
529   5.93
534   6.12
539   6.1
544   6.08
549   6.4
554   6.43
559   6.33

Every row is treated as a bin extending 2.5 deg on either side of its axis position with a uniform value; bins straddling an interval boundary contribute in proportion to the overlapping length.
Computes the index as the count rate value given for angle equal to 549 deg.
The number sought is 6.4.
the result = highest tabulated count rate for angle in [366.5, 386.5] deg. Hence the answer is 4.84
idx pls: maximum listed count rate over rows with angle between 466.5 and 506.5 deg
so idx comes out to 6.3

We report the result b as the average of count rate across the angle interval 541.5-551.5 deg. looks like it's 6.24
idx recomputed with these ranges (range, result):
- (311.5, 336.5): 5.44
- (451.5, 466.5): 6.04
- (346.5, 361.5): 4.71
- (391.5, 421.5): 6.83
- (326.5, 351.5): 5.26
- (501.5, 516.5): 6.03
